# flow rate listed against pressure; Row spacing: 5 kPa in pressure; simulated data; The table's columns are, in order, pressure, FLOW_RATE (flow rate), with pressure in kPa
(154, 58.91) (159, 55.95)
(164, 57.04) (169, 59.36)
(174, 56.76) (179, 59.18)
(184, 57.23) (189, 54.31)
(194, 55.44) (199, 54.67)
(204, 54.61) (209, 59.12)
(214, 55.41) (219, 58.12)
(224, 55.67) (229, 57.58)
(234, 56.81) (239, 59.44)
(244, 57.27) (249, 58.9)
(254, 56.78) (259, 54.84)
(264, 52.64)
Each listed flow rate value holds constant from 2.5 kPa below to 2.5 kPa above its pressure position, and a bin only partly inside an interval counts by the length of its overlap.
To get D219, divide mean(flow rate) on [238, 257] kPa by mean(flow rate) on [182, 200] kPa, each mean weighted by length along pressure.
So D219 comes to 1.04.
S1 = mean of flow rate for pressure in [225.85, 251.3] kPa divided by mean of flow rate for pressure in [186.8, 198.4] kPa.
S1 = 1.06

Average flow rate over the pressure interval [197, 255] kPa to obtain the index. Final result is 57.1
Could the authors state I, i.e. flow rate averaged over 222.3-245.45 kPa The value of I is 57.4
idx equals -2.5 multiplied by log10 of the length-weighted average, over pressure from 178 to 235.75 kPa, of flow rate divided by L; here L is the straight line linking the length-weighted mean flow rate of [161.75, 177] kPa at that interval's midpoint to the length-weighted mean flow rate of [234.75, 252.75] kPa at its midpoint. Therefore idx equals 0.03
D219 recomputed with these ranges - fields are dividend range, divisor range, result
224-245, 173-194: 1.02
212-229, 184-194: 1.02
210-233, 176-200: 1.01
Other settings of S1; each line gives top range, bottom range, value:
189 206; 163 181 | 0.94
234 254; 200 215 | 1.03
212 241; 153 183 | 0.99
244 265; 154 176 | 0.98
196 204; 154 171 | 0.95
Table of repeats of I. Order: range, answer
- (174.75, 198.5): 56.4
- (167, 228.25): 56.7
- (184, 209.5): 55.5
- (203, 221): 57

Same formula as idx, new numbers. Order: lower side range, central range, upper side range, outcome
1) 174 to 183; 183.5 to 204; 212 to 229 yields 0.05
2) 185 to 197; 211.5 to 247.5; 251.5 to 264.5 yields -0.04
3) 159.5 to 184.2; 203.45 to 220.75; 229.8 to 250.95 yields 0.02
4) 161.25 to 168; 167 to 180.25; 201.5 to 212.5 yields -0.02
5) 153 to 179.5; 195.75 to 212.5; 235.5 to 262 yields 0.03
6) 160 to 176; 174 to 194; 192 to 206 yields -0.01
